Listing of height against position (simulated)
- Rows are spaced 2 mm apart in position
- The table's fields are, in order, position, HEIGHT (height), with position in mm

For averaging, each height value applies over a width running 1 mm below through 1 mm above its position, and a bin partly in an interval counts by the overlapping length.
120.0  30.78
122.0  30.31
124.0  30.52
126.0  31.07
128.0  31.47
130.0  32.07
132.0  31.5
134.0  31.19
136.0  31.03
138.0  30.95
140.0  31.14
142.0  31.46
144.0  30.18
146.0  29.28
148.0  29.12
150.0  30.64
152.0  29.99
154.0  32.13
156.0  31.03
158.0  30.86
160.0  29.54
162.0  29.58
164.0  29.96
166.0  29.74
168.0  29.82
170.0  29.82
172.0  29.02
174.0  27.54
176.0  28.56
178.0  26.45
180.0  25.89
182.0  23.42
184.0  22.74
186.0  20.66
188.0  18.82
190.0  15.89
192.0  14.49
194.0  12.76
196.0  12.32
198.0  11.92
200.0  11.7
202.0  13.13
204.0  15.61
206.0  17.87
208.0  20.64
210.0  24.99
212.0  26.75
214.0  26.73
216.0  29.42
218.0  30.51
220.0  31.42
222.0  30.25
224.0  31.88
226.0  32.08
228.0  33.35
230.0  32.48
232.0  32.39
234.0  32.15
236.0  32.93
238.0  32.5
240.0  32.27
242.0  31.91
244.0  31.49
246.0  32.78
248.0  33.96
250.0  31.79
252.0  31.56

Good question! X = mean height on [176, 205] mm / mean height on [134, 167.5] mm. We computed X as 0.59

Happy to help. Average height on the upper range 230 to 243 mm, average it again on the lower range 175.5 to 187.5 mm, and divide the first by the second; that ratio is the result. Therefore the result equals 1.34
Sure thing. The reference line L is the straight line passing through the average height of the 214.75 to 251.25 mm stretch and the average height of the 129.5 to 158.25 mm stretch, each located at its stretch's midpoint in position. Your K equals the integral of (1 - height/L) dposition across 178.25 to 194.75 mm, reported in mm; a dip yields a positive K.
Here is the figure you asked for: 6.10 mm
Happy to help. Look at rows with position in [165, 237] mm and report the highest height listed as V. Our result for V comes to 33.35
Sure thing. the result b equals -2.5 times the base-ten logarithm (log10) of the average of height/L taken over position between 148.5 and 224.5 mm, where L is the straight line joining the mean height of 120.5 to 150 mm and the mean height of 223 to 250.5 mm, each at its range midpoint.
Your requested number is 0.27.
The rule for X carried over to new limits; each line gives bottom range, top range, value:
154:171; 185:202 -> 0.49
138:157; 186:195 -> 0.53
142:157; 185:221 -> 0.65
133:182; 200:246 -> 0.95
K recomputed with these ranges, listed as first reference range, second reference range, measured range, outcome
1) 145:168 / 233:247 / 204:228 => 3.4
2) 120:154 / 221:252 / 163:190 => 4.6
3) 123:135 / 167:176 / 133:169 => -0.4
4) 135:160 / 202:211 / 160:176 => -1.7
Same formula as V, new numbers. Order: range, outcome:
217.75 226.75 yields 32.08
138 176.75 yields 32.13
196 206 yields 17.87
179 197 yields 25.89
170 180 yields 29.82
